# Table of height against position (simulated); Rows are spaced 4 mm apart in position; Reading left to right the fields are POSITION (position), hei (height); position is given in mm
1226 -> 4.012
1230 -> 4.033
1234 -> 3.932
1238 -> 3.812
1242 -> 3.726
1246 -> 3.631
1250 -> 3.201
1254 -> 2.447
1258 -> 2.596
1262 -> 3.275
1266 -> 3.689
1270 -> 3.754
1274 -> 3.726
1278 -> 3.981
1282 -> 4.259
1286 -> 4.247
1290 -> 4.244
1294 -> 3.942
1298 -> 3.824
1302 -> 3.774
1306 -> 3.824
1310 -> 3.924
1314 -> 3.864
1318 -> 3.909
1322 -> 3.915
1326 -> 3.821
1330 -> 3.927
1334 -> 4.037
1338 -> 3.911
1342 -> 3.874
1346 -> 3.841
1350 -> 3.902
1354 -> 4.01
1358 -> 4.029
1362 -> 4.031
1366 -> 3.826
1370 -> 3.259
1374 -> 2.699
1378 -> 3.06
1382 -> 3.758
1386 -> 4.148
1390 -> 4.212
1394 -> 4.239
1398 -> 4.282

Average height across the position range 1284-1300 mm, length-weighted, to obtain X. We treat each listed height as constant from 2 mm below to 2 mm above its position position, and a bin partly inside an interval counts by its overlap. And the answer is 4.06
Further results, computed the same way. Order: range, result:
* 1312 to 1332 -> 3.89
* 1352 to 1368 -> 3.97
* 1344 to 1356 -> 3.92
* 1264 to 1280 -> 3.79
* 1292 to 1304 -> 3.85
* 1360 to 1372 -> 3.71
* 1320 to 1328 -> 3.87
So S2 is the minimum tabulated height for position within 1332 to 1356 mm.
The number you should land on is 3.841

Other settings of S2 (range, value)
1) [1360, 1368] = 3.826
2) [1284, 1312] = 3.774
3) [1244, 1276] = 2.447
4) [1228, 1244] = 3.726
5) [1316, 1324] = 3.909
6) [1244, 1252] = 3.201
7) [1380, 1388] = 3.758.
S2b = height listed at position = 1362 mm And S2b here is 4.031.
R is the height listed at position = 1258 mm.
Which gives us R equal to 2.596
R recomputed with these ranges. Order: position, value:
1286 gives 4.247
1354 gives 4.01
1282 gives 4.259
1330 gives 3.927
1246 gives 3.631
